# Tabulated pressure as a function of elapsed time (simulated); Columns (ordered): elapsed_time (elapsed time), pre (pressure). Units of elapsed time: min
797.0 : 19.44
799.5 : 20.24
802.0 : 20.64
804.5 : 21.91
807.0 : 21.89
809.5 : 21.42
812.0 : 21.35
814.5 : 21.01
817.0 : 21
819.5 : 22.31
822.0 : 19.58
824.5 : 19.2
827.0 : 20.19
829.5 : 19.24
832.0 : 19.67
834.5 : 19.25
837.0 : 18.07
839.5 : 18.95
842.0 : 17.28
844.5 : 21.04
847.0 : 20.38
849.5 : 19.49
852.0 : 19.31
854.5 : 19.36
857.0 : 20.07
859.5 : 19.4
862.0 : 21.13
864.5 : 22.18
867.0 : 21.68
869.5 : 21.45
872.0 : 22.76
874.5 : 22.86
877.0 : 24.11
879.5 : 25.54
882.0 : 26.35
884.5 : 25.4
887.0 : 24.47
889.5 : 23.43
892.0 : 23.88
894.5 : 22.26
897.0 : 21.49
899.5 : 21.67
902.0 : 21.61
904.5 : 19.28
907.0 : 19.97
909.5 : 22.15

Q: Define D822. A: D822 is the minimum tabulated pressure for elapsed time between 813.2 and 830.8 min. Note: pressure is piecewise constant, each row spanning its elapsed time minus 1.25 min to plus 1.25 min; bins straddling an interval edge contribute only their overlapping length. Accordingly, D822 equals 19.2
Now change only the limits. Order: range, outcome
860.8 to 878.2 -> 21.13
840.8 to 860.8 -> 17.28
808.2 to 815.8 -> 21.01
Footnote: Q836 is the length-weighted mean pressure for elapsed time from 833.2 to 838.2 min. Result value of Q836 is 18.7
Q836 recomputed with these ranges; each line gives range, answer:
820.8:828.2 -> 19.7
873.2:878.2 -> 23.5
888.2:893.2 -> 23.7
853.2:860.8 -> 19.6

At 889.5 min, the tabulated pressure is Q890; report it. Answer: 23.43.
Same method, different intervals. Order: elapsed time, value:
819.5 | 22.31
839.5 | 18.95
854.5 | 19.36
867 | 21.68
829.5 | 19.24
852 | 19.31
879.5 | 25.54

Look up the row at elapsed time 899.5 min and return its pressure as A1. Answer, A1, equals 21.67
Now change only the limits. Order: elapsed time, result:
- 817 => 21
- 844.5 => 21.04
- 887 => 24.47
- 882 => 26.35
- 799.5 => 20.24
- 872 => 22.76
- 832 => 19.67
